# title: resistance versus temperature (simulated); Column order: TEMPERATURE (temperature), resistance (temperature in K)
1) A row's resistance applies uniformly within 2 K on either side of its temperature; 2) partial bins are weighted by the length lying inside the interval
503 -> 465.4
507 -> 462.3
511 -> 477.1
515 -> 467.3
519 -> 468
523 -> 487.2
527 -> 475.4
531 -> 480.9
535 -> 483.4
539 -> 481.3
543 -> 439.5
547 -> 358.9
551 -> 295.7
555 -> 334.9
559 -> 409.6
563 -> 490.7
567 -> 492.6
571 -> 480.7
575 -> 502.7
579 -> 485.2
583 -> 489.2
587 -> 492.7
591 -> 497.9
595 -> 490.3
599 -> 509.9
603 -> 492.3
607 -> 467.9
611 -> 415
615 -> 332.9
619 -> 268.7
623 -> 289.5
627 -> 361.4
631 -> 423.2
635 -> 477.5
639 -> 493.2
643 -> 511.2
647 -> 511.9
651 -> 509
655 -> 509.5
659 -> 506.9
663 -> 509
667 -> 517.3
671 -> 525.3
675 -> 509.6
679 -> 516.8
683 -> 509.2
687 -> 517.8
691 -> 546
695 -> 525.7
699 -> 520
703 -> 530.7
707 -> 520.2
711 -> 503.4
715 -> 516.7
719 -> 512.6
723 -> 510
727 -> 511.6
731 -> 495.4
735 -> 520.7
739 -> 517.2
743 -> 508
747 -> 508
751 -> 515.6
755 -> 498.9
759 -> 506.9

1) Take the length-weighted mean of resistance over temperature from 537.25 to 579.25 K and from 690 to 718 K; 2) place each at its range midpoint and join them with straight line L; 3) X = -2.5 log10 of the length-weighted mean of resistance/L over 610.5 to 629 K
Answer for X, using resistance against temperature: 0.39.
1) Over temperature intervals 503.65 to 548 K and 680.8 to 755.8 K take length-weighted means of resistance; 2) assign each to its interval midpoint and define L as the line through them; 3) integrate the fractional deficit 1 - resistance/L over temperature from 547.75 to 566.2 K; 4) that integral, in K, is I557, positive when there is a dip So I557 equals 3.3 K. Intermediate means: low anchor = 464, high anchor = 515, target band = 388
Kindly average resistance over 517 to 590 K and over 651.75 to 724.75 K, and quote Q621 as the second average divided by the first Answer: 1.14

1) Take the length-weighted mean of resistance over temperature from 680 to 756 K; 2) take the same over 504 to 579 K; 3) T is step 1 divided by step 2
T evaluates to 1.14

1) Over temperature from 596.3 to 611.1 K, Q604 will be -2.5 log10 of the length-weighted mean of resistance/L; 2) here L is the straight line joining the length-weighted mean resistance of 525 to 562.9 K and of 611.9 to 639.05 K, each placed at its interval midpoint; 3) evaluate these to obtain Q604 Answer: -0.24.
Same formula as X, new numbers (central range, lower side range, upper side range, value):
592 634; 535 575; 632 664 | 0.16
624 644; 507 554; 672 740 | 0.11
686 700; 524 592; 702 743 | -0.06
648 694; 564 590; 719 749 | -0.03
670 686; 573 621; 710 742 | -0.05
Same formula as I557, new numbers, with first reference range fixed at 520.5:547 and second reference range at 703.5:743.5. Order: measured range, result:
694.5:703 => -0.3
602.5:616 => 1.6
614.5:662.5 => 5.2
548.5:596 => 2.2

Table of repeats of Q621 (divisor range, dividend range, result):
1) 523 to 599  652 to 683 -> 1.12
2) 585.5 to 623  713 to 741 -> 1.19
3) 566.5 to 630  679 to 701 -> 1.19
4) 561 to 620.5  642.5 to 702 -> 1.12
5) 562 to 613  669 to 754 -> 1.06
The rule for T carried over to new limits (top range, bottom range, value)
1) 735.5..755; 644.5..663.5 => 1.00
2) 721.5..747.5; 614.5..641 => 1.34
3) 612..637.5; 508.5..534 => 0.76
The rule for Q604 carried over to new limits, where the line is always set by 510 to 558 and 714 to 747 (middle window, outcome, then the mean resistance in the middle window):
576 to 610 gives -0.07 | 489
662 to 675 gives -0.06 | 517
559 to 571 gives -0.07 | 476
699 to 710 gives -0.05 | 522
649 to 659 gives -0.06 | 509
